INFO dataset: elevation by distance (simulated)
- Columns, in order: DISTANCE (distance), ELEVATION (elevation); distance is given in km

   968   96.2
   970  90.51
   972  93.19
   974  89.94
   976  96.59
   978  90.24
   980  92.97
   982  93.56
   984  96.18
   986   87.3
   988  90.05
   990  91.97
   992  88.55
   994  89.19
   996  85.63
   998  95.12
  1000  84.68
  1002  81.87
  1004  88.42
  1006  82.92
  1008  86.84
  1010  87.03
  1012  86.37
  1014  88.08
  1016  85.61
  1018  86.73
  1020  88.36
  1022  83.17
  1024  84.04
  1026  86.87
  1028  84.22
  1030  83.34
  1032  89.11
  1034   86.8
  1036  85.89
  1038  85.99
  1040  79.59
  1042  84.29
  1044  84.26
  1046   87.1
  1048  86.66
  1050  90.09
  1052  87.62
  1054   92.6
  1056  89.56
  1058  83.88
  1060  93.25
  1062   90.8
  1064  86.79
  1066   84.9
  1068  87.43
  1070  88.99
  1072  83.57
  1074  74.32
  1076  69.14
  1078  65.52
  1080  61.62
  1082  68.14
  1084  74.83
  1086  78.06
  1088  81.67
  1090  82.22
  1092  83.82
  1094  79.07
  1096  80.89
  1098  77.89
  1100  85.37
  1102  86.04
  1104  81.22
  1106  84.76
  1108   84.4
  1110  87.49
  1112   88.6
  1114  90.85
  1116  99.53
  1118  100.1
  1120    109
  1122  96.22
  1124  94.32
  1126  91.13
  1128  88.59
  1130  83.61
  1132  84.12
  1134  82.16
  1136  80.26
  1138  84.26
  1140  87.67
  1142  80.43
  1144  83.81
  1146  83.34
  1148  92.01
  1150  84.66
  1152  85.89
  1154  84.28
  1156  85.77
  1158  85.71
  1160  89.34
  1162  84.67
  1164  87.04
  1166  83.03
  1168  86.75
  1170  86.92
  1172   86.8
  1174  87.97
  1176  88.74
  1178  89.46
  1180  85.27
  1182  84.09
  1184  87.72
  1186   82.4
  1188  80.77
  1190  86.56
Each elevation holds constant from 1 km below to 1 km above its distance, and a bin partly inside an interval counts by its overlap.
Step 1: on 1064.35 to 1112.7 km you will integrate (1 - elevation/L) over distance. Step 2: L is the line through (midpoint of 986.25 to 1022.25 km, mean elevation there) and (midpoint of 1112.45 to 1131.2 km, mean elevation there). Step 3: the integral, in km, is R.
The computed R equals 6.5 km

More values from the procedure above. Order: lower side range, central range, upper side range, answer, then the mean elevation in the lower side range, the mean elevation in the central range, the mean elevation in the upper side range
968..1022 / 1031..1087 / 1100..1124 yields 4.7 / 89.2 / 82.9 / 91.5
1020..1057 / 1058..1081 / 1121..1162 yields 1.5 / 86.2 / 80.7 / 86.3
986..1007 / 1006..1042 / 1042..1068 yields 0.9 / 87.8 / 85.6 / 88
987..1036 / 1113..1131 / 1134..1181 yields -1.8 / 86.9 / 94.8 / 85.8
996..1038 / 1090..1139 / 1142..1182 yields -0.8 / 86.3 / 87.5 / 86.2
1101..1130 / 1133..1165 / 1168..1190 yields 1.2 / 91.3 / 85.1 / 86.1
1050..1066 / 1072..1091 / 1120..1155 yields 3.2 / 89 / 73.4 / 86.9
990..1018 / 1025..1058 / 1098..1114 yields 0.0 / 87.1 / 86.4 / 85.3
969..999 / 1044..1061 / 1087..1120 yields 0.0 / 91.4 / 88.6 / 86.6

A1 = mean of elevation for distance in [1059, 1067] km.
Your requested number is 88.9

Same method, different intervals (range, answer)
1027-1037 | 85.9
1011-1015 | 87.2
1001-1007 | 84.4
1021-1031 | 84.3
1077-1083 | 65.1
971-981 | 92.6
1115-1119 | 99.8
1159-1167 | 86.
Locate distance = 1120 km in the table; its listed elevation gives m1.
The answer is 109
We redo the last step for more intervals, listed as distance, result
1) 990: 91.97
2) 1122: 96.22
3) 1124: 94.32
